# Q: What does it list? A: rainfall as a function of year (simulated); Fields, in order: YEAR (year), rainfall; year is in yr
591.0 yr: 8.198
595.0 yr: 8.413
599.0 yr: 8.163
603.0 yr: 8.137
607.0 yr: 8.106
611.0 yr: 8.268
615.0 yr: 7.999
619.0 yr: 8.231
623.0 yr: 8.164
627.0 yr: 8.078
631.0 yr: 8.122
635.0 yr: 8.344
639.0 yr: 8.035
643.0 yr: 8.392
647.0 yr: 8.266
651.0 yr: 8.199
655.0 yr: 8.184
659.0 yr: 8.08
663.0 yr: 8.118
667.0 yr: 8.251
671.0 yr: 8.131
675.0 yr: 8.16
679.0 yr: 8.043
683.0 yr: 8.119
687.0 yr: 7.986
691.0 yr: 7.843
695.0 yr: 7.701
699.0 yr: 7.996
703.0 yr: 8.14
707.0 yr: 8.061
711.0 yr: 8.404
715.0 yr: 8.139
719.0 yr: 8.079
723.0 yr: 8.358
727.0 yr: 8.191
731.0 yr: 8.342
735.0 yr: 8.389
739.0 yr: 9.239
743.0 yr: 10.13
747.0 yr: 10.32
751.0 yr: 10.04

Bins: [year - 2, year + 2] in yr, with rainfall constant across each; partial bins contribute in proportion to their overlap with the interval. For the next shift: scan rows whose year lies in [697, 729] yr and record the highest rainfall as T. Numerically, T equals 8.404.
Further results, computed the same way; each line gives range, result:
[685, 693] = 7.986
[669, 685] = 8.16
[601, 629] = 8.268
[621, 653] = 8.392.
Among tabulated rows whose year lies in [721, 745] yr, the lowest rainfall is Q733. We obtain 8.191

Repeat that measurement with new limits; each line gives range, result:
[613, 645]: 7.999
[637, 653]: 8.035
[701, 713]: 8.061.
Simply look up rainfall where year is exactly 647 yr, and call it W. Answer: 8.266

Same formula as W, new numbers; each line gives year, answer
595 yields 8.413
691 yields 7.843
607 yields 8.106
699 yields 7.996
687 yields 7.986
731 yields 8.342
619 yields 8.231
